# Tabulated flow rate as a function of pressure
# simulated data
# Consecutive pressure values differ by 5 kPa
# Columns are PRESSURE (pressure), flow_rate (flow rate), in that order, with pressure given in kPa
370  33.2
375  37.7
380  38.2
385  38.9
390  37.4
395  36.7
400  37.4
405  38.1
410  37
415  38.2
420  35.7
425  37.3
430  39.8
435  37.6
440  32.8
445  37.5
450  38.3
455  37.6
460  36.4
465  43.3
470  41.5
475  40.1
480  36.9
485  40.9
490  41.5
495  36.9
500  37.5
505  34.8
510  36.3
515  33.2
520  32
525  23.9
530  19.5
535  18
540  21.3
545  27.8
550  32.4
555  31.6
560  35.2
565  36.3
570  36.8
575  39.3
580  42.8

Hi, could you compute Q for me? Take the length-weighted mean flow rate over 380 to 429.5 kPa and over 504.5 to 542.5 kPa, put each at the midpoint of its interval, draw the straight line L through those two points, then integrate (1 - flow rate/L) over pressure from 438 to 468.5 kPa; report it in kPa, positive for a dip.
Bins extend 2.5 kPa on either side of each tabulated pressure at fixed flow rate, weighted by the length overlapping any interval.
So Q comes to -4.3 kPa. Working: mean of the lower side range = 37.5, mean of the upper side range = 27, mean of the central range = 37.9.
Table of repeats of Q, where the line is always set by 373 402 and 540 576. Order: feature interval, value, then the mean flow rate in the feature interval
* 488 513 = -1.9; 37.2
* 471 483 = -1.2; 39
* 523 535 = 4.6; 20.8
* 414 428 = -0.1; 37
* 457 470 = -1.6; 40.1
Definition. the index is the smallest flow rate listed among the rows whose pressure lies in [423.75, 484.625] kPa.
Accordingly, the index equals 32.8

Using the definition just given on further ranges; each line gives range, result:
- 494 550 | 18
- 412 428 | 35.7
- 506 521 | 32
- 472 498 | 36.9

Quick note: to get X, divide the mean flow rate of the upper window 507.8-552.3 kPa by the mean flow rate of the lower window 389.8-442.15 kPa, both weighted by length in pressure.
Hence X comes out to 0.73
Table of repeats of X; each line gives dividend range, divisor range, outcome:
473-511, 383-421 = 1.02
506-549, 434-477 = 0.70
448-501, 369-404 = 1.05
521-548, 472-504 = 0.59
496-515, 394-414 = 0.96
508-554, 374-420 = 0.72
